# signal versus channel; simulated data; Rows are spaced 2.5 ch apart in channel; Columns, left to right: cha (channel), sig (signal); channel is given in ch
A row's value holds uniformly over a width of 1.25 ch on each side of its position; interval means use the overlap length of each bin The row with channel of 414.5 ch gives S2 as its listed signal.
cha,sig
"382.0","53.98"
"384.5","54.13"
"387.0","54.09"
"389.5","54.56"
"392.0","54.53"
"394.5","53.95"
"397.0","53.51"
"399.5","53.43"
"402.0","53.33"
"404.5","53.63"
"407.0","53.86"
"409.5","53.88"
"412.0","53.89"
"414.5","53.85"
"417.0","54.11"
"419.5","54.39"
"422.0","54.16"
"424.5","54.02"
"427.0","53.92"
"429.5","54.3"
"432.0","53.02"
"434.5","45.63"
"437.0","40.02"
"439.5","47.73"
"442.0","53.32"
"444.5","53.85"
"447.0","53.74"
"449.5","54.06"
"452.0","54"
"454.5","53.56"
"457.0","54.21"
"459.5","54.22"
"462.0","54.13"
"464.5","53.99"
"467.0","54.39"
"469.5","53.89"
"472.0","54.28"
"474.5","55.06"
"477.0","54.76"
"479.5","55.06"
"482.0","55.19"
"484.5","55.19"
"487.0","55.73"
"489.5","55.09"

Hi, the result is 53.85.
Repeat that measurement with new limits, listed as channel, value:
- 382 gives 53.98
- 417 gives 54.11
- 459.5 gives 54.22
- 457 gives 54.21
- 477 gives 54.76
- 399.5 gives 53.43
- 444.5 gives 53.85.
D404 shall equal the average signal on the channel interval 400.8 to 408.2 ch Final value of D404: 53.6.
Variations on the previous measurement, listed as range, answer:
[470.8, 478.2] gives 54.7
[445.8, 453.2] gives 53.9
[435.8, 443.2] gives 47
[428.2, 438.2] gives 48.3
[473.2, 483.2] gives 55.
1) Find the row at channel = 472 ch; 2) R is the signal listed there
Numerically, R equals 54.28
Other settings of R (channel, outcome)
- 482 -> 55.19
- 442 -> 53.32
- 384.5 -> 54.13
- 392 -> 54.53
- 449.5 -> 54.06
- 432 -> 53.02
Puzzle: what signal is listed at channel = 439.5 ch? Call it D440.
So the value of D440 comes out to 47.73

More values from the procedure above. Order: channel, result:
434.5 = 45.63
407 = 53.86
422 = 54.16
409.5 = 53.88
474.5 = 55.06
